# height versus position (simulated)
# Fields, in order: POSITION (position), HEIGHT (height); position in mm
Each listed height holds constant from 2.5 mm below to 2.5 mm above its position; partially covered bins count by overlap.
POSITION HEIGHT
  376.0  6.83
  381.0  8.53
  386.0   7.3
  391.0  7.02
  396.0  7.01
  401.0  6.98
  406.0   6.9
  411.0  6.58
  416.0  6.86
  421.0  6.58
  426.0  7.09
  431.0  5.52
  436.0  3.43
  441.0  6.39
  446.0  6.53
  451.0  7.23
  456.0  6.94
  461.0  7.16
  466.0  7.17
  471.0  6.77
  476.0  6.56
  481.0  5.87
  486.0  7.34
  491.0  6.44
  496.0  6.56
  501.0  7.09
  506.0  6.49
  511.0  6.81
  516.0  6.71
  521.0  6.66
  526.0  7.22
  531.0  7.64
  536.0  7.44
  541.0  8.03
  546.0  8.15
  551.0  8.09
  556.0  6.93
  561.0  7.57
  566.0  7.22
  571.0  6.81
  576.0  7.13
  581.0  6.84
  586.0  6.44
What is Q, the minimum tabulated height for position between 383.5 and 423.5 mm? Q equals 6.58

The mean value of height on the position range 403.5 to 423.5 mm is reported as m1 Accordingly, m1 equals 6.73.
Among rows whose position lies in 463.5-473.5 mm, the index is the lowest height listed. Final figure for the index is 6.77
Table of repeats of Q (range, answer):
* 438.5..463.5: 6.39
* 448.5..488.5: 5.87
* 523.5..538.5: 7.22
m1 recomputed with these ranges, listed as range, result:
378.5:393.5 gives 7.62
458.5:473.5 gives 7.03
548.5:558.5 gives 7.51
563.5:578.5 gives 7.05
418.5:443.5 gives 5.8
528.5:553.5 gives 7.87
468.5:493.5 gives 6.6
